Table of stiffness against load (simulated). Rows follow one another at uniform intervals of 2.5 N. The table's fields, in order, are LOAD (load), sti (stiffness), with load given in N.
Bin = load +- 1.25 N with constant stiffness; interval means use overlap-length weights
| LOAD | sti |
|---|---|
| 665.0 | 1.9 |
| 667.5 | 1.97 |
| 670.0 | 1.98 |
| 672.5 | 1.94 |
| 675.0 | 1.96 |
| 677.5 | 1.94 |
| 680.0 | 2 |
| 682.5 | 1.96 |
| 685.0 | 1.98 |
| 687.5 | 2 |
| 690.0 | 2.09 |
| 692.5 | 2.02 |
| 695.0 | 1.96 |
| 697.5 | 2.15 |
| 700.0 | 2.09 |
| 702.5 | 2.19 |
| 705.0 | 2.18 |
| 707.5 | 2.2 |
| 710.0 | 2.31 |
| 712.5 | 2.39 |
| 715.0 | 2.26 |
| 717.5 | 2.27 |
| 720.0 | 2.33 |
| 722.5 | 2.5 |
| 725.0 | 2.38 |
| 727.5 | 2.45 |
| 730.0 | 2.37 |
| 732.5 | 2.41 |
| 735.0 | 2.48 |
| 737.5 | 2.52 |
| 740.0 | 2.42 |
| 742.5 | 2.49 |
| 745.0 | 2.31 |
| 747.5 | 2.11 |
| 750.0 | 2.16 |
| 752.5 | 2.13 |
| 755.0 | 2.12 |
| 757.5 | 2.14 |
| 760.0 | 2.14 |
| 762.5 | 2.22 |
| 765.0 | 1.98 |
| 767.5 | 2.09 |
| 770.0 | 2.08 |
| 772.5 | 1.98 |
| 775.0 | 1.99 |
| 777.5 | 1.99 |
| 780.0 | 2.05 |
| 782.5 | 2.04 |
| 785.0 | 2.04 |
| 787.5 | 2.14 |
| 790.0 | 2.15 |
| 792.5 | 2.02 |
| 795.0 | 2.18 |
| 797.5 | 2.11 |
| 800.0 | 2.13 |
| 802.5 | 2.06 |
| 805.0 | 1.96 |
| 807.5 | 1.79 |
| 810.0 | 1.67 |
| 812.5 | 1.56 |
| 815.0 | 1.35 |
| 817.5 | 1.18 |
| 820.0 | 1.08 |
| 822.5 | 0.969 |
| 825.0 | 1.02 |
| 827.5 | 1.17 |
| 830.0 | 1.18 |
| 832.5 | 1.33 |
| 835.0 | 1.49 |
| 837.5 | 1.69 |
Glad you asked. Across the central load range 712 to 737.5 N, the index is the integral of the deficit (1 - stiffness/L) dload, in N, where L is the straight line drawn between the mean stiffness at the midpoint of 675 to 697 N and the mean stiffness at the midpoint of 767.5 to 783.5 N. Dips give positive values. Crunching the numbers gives -4.8 N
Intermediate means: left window 2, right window 2.03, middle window 2.39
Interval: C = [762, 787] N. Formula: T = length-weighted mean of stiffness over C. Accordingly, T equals 2.04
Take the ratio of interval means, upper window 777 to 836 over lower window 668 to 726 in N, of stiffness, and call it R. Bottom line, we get 0.79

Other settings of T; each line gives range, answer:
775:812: 2.01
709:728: 2.36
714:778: 2.25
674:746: 2.23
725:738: 2.44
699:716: 2.23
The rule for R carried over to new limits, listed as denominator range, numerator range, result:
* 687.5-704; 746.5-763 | 1.03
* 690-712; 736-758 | 1.06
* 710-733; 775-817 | 0.82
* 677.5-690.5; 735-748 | 1.20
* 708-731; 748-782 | 0.88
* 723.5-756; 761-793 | 0.88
